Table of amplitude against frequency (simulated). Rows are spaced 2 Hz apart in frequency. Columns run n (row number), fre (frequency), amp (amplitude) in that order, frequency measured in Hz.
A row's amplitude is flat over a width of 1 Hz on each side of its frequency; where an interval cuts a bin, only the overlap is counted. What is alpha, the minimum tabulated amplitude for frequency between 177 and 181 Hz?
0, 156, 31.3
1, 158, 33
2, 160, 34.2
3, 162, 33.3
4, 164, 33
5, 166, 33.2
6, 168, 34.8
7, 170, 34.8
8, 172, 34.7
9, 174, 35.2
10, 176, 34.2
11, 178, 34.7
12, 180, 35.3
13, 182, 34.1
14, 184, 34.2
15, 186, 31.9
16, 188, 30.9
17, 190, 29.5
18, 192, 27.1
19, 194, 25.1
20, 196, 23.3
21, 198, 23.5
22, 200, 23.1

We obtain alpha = 34.7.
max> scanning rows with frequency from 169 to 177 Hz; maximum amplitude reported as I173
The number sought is 35.2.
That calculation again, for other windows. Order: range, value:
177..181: 35.3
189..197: 29.5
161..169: 34.8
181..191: 34.2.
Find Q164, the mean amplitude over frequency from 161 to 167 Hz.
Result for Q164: 33.2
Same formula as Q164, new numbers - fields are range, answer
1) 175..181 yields 34.7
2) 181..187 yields 33.4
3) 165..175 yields 34.5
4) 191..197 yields 25.2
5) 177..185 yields 34.6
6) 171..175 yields 35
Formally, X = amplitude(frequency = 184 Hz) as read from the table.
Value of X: 34.2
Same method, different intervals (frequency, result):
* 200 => 23.1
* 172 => 34.7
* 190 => 29.5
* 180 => 35.3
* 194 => 25.1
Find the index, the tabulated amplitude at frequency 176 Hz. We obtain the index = 34.2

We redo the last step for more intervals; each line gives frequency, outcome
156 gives 31.3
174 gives 35.2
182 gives 34.1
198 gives 23.5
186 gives 31.9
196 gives 23.3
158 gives 33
